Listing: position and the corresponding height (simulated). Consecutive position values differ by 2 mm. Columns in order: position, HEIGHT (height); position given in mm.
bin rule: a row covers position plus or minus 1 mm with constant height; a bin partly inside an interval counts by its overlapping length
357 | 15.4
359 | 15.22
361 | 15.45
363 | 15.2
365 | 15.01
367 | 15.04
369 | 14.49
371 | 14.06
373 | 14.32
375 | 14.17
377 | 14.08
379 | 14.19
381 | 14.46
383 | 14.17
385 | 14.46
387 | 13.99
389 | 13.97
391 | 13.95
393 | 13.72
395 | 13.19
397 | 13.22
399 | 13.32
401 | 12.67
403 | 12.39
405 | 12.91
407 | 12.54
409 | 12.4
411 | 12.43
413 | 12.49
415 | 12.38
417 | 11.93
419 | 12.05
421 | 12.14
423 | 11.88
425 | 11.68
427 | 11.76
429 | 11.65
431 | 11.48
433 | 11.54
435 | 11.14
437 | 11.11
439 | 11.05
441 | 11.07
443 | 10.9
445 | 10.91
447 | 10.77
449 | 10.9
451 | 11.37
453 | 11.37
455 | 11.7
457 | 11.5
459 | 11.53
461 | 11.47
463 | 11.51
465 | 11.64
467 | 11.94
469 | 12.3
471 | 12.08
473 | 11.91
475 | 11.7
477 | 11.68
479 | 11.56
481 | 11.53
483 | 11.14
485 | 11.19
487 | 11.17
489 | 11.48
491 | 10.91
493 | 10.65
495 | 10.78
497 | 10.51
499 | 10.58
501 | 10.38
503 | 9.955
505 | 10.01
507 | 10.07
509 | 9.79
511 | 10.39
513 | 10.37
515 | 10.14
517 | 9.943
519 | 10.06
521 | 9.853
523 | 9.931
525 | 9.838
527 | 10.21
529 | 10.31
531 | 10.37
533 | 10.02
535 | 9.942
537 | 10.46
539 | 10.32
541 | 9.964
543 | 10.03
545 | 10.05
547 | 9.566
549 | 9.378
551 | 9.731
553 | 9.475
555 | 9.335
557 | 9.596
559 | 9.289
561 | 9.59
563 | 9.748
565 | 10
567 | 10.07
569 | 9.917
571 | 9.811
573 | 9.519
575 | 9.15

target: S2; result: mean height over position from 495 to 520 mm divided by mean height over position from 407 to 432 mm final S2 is 0.85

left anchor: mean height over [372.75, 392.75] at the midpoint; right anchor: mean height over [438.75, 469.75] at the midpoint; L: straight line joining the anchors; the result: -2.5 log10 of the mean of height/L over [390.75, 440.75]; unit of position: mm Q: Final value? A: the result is 0.06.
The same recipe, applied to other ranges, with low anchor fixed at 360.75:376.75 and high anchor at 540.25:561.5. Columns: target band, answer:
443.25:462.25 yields 0.10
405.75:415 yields 0.09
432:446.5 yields 0.15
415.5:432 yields 0.11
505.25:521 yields 0.06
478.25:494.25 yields 0.02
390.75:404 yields 0.06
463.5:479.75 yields 0.00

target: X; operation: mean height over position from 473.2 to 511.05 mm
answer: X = 10.8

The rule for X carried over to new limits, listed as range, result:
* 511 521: 10.1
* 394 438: 12.2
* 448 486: 11.6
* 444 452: 11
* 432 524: 11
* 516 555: 9.95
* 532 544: 10.1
